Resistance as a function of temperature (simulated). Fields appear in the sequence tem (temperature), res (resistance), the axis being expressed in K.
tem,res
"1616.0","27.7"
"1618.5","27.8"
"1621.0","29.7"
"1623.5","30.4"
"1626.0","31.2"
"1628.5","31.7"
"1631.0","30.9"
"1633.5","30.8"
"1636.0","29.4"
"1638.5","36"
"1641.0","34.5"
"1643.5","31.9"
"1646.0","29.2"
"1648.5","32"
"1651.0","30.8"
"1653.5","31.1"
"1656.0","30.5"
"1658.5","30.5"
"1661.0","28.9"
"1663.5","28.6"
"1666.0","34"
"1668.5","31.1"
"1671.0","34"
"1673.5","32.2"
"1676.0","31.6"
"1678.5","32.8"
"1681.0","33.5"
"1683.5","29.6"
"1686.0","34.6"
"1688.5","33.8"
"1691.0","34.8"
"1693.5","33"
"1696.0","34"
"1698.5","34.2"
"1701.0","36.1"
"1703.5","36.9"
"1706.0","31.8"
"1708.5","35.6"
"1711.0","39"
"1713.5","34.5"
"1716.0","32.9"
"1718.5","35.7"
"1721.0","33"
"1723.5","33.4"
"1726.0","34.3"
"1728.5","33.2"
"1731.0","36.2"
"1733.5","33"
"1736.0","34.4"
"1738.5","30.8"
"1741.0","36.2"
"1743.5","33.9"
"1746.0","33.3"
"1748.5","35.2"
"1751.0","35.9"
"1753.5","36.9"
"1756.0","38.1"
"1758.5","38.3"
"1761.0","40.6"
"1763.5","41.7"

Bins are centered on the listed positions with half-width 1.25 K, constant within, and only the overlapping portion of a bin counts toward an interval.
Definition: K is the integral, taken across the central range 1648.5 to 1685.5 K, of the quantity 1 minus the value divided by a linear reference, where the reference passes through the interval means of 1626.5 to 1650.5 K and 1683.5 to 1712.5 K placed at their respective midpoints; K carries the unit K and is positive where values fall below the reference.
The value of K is 1.9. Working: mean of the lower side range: 31.8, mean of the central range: 31.5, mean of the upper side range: 34.7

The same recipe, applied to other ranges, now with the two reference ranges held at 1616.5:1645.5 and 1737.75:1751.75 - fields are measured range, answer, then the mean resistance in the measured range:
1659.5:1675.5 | 0.3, 31.5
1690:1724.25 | -1.5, 34.7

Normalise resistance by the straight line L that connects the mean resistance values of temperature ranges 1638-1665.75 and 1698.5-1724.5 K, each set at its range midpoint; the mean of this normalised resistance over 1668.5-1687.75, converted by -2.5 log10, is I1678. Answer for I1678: 0.01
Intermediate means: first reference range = 31.2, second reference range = 34.9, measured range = 32.5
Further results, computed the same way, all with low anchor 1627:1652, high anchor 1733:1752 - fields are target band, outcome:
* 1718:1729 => -0.01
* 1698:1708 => -0.05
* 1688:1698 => -0.03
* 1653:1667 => 0.06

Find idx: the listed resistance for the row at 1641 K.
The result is 34.5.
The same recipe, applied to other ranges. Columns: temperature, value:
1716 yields 32.9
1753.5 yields 36.9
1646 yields 29.2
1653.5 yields 31.1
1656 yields 30.5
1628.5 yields 31.7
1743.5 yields 33.9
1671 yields 34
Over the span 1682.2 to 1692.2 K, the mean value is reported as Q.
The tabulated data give 33.2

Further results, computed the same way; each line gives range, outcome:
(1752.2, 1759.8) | 37.8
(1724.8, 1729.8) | 33.8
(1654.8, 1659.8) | 30.5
